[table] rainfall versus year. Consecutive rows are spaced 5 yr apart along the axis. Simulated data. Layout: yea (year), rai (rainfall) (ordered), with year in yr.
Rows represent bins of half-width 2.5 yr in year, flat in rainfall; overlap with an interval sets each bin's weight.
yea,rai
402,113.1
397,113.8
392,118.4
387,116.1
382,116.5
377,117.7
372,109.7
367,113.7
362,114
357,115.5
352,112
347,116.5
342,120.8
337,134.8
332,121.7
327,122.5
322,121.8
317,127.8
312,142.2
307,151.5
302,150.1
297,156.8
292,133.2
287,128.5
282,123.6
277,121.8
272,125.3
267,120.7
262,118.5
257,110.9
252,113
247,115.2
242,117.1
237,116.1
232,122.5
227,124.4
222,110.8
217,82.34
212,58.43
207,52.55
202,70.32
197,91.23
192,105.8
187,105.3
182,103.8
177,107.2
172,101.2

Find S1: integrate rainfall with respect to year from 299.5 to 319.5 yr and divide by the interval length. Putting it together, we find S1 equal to 143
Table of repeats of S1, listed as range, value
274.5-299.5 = 133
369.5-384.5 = 115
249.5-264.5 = 114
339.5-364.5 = 116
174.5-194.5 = 106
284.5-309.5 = 144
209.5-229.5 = 94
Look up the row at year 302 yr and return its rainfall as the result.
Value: 150.1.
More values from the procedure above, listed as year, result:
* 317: 127.8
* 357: 115.5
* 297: 156.8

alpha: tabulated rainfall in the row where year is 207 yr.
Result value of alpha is 52.55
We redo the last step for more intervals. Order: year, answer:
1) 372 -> 109.7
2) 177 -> 107.2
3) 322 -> 121.8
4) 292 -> 133.2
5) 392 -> 118.4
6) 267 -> 120.7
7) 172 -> 101.2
